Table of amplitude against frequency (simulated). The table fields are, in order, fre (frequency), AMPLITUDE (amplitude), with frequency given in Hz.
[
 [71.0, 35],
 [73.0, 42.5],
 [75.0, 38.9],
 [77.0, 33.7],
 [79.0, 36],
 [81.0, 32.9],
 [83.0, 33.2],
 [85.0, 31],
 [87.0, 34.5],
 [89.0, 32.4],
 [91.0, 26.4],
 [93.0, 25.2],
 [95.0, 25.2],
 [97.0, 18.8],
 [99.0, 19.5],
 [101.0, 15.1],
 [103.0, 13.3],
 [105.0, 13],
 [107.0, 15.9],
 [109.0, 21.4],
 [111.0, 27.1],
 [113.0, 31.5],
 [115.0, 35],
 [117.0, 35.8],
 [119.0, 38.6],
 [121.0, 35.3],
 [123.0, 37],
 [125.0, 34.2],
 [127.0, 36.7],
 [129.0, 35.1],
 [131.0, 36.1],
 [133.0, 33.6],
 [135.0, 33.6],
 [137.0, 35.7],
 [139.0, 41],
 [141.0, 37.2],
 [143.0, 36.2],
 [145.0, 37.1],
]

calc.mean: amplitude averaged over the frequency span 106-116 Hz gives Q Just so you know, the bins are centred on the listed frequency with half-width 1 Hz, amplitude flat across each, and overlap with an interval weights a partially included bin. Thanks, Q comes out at 26.2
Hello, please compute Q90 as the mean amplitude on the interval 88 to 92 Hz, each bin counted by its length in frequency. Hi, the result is 29.4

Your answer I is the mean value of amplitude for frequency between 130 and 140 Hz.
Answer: 36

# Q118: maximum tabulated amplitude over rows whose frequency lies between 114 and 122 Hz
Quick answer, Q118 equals 38.6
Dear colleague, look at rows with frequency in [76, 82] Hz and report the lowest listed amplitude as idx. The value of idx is 32.9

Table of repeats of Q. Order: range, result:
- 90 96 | 25.6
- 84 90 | 32.6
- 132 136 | 33.6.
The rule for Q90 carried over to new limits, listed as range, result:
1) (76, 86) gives 33.4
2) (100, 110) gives 15.7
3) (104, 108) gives 14.4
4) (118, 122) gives 37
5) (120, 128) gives 35.8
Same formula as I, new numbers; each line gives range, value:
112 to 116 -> 33.2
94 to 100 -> 21.2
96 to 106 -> 15.9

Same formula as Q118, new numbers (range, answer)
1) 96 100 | 19.5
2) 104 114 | 31.5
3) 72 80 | 42.5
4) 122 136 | 37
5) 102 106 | 13.3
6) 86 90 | 34.5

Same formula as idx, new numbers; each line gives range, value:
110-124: 27.1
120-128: 34.2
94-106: 13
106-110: 15.9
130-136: 33.6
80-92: 26.4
